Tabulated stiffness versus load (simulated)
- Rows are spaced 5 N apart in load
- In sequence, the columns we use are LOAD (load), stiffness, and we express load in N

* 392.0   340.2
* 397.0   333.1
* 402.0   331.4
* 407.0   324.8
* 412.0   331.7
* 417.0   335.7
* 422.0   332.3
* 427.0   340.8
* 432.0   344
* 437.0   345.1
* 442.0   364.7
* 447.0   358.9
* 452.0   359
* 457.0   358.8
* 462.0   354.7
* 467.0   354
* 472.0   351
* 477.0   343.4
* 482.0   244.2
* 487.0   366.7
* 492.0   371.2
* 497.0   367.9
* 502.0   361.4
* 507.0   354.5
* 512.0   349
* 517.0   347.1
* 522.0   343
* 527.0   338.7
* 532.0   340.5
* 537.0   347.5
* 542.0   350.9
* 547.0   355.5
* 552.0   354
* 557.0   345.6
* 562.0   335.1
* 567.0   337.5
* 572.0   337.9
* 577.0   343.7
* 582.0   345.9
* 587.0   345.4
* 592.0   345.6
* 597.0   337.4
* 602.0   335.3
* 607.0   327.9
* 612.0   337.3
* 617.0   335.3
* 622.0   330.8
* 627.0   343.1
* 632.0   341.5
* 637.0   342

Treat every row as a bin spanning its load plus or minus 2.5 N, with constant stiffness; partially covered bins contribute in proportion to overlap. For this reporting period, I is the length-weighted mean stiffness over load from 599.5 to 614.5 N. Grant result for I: 334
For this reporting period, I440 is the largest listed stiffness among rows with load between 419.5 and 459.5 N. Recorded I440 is 364.7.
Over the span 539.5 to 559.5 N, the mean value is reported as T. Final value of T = 352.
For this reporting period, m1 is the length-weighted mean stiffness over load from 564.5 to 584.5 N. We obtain 341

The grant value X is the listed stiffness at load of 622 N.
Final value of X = 330.8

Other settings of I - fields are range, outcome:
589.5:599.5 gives 342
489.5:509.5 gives 364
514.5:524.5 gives 345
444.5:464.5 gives 358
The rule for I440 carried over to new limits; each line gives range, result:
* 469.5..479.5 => 351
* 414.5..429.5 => 340.8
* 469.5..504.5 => 371.2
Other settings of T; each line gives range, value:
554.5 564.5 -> 340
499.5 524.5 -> 351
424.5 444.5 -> 349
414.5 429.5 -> 336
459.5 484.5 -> 329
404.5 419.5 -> 331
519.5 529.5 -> 341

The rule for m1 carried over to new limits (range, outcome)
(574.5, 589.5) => 345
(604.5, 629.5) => 335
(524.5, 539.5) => 342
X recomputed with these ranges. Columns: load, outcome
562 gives 335.1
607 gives 327.9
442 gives 364.7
